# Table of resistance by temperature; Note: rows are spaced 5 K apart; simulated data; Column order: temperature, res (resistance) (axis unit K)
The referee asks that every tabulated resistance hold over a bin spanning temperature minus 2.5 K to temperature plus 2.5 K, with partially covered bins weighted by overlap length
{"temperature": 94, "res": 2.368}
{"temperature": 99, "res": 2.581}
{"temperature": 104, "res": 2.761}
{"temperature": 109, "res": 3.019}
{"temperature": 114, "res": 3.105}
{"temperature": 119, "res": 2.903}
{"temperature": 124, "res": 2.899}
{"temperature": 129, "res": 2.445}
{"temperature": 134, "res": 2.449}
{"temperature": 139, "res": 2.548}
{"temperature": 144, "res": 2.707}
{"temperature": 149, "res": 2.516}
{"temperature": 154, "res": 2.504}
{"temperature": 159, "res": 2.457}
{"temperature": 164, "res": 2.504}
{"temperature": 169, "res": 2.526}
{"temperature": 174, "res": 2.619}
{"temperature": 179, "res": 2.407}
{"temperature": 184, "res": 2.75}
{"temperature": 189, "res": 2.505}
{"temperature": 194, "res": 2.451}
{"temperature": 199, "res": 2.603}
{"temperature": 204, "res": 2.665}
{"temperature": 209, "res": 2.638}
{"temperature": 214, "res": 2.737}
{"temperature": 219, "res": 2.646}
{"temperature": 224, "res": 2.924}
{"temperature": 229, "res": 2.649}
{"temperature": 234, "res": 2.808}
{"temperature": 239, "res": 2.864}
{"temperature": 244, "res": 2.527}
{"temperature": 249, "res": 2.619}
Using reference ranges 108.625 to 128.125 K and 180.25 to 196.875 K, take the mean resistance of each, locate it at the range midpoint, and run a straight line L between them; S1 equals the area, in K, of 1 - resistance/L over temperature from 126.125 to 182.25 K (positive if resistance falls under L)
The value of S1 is 4.4 K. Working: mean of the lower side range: 2.93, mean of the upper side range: 2.56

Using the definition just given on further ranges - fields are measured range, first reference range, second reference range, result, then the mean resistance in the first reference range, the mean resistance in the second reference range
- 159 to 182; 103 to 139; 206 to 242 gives 2.1 K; 2.78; 2.75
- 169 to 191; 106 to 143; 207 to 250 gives 1.4 K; 2.76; 2.72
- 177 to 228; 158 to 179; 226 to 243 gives 0.1 K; 2.52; 2.76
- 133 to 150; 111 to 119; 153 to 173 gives 1.1 K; 3.04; 2.51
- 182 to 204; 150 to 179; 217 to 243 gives 0.3 K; 2.51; 2.77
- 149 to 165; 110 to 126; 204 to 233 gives 2.1 K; 2.98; 2.72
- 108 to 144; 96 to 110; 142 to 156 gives -1.2 K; 2.75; 2.57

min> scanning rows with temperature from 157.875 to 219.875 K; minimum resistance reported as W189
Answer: 2.407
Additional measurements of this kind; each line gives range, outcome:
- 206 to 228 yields 2.638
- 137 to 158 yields 2.504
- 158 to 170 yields 2.457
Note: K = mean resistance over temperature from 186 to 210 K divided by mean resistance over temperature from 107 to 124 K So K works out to 0.86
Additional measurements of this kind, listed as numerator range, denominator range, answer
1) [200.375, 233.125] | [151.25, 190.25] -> 1.07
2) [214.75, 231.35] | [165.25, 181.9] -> 1.09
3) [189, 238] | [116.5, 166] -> 1.03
